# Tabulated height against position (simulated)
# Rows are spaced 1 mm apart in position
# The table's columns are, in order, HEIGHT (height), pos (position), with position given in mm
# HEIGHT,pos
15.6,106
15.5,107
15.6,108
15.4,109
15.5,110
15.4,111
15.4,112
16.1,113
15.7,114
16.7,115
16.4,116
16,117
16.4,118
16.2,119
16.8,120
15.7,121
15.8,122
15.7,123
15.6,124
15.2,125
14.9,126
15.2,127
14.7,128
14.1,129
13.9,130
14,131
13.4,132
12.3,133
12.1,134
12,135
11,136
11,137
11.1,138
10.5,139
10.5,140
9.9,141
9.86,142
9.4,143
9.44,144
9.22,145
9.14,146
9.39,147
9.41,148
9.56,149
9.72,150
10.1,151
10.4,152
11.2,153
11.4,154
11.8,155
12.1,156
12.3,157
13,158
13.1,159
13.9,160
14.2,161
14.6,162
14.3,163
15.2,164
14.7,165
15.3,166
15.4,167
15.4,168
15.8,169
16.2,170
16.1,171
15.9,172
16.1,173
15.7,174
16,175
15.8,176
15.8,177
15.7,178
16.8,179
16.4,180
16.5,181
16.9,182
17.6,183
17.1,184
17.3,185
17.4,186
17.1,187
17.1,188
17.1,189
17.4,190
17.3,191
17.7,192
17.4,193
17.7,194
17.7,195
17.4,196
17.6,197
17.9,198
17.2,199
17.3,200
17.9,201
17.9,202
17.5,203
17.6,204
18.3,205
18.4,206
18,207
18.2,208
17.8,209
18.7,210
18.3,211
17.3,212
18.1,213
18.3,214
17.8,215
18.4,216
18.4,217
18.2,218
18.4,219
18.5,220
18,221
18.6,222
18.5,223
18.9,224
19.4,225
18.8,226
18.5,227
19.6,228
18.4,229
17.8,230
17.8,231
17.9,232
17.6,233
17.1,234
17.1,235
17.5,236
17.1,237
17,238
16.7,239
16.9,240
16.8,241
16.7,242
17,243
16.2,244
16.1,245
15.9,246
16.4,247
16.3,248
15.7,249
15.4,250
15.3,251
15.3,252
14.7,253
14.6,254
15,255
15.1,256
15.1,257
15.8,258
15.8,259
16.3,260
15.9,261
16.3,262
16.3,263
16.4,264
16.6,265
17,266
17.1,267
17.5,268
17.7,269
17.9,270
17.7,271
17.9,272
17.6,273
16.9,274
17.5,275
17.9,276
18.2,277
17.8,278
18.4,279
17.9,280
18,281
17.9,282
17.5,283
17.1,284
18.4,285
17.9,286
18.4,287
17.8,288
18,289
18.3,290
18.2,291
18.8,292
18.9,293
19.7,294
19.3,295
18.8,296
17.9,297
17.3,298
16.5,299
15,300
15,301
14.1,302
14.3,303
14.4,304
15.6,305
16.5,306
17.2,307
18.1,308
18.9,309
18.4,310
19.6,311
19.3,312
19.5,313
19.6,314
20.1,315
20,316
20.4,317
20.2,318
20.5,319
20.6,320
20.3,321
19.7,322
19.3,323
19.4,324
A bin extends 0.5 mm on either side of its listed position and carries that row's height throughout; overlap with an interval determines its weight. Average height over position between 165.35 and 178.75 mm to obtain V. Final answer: 15.8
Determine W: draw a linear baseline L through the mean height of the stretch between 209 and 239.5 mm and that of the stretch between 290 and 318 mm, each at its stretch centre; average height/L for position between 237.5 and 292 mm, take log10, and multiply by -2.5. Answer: 0.07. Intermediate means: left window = 18.1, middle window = 16.9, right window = 17.9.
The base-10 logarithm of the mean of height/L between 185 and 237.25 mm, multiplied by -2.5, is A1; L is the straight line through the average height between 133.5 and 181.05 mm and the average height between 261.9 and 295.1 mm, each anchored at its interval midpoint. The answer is -0.19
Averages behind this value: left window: 12.9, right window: 17.8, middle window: 17.9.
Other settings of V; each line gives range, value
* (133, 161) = 10.9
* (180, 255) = 17.4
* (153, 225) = 16.6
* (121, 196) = 14.1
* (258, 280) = 17.2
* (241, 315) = 17.1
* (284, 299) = 18.3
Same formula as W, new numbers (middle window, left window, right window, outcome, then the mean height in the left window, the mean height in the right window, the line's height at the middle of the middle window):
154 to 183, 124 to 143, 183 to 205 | 0.029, 12.5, 17.5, 15.4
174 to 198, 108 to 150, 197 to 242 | -0.049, 13.3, 17.9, 16.2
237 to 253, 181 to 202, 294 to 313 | 0.068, 17.4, 17.1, 17.3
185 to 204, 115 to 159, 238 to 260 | -0.220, 12.6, 15.9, 14.3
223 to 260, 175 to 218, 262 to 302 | 0.048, 17.5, 17.6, 17.5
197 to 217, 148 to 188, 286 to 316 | -0.158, 14.6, 17.7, 15.5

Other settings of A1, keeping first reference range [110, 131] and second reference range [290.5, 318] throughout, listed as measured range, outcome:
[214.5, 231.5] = -0.10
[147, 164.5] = 0.31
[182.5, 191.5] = -0.06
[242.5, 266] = 0.09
